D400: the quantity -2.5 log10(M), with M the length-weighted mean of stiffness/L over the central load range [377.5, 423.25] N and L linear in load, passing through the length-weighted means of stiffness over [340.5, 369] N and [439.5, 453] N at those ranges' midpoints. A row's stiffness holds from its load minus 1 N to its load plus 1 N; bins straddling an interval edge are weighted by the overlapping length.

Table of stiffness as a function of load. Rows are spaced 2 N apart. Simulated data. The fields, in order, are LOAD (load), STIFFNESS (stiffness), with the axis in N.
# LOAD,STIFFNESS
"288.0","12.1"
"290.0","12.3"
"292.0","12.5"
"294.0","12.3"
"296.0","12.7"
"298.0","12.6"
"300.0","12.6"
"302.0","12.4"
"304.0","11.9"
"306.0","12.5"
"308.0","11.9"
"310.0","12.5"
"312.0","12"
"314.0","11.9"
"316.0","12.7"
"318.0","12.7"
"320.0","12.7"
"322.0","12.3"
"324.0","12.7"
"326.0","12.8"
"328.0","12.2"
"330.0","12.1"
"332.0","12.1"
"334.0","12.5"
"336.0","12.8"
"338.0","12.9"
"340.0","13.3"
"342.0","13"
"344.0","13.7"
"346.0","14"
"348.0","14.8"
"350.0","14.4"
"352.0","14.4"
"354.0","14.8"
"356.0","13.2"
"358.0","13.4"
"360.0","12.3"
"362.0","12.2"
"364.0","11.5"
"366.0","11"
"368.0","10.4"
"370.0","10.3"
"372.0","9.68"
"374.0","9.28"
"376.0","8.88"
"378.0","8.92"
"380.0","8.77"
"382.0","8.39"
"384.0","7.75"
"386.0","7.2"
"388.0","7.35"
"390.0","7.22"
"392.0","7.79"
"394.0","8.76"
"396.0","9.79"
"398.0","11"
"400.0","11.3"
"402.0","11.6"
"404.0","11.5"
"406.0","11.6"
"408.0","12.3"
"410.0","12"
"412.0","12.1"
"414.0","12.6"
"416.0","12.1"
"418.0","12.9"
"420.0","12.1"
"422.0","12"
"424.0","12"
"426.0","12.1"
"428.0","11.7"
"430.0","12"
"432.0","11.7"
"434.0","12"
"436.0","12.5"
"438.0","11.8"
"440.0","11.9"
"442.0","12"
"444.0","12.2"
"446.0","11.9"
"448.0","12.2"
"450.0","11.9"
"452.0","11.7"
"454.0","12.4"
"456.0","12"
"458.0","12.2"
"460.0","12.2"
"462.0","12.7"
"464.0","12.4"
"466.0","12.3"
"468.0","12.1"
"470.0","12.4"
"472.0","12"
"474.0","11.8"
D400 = 0.21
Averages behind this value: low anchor 13.1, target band 10.3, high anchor 12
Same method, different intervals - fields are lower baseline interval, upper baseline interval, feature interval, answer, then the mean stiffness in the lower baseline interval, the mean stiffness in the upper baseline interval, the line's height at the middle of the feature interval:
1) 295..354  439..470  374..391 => 0.47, 12.8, 12.1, 12.5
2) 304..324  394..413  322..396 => 0.05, 12.3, 11.3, 11.8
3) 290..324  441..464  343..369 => -0.07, 12.4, 12.1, 12.3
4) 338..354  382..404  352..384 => 0.08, 13.9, 9.06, 11.7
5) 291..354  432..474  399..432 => 0.03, 12.8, 12.1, 12.3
